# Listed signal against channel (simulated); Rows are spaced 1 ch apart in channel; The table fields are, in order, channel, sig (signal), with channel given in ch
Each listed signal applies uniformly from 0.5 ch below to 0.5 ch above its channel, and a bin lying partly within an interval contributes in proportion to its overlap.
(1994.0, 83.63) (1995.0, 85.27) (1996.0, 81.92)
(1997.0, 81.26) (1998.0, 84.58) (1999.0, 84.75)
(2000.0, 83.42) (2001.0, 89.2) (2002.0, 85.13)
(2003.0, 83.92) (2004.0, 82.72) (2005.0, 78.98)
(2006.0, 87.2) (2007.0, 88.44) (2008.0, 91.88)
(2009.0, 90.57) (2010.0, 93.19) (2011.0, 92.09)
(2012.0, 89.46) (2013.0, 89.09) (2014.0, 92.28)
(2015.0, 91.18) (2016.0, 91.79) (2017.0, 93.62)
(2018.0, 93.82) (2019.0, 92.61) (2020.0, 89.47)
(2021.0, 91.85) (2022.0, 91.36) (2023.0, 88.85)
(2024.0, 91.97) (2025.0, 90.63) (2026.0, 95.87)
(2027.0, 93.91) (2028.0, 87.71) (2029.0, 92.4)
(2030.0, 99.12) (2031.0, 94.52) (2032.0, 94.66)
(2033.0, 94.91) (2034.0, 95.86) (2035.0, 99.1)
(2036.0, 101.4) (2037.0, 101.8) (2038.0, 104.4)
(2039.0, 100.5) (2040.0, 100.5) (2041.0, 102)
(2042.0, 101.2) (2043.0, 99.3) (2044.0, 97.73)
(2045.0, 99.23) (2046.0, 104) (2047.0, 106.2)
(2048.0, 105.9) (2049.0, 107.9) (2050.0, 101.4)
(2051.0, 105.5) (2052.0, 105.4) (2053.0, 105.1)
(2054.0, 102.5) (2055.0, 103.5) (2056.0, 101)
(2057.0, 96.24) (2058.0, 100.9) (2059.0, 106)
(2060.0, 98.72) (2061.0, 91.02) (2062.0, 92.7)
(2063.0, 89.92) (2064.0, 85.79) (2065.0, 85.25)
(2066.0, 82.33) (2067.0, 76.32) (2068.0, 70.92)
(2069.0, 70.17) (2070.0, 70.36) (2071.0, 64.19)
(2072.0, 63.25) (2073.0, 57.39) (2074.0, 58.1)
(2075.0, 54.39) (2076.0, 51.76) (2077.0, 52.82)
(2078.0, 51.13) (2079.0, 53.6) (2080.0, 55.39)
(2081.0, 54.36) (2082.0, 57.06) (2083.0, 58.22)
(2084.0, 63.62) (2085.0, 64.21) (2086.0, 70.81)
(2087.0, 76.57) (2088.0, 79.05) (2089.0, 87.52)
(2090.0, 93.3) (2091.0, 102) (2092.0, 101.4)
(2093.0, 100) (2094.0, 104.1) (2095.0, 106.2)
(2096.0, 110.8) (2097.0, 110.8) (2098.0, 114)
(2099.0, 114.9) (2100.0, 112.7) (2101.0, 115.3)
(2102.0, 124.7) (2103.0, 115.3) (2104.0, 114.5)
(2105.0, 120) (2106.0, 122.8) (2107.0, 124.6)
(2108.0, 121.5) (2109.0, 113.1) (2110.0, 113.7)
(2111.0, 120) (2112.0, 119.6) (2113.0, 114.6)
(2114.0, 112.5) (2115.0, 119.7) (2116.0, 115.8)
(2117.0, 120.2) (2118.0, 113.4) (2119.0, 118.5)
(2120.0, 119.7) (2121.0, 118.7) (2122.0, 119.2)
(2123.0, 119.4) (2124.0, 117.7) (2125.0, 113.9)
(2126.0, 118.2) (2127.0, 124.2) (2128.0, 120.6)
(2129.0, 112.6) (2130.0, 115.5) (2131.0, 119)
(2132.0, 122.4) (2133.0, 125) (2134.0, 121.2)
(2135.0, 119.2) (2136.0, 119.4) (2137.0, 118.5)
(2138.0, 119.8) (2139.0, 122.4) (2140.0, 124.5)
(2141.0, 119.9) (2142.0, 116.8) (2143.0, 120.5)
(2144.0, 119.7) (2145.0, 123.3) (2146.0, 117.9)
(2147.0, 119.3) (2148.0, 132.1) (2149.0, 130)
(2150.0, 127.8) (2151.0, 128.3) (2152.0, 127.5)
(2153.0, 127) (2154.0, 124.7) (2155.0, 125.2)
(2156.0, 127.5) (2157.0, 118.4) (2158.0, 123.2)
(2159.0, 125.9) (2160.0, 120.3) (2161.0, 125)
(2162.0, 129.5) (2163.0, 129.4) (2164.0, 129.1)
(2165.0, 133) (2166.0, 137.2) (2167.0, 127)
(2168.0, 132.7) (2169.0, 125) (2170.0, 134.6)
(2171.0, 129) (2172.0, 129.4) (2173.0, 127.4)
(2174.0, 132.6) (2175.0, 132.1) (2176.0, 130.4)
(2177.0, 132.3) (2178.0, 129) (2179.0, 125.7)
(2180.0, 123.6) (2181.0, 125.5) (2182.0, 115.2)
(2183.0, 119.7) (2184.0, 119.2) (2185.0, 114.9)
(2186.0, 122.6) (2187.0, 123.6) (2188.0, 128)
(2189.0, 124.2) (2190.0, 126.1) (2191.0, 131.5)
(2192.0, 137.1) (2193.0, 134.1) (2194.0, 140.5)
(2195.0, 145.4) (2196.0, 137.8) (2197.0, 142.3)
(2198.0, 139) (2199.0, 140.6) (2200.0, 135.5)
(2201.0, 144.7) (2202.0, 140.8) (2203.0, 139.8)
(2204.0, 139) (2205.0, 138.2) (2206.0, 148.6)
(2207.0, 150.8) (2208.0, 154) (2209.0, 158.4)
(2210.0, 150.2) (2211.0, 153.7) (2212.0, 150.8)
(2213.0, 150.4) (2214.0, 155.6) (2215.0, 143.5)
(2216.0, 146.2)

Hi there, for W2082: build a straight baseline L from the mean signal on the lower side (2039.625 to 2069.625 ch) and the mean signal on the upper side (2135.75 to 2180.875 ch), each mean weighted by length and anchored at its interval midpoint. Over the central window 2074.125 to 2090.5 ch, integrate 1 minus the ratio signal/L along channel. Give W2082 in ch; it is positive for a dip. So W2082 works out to 6.4 ch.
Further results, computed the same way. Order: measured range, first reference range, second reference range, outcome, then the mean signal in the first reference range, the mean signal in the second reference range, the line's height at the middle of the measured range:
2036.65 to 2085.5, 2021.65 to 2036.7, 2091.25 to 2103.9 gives 8.15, 94.3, 111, 102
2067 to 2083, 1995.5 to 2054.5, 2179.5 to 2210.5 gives 7.03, 94.2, 135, 106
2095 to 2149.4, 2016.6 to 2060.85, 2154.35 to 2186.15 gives -1.10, 98.4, 127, 116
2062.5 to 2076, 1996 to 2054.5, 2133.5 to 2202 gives 4.36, 94.3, 127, 105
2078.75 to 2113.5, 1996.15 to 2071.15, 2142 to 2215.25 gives 3.78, 92.9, 132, 110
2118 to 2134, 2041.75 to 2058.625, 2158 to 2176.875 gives 0.13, 103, 129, 120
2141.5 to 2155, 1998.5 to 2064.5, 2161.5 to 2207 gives -0.12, 95.1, 132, 123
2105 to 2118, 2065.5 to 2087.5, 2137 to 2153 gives -3.43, 62.6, 123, 93.6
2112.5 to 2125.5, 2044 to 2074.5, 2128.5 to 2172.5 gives -0.52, 90.4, 124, 113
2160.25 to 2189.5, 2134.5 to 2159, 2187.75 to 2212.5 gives 1.22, 123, 141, 133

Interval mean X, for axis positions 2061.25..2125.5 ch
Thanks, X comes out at 94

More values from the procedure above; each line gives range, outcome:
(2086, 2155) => 116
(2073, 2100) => 78.9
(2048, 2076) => 86.6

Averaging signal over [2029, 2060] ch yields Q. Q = 101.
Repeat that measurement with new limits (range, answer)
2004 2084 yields 87.8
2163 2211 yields 134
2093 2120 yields 116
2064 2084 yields 63.1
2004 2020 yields 90.1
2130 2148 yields 121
